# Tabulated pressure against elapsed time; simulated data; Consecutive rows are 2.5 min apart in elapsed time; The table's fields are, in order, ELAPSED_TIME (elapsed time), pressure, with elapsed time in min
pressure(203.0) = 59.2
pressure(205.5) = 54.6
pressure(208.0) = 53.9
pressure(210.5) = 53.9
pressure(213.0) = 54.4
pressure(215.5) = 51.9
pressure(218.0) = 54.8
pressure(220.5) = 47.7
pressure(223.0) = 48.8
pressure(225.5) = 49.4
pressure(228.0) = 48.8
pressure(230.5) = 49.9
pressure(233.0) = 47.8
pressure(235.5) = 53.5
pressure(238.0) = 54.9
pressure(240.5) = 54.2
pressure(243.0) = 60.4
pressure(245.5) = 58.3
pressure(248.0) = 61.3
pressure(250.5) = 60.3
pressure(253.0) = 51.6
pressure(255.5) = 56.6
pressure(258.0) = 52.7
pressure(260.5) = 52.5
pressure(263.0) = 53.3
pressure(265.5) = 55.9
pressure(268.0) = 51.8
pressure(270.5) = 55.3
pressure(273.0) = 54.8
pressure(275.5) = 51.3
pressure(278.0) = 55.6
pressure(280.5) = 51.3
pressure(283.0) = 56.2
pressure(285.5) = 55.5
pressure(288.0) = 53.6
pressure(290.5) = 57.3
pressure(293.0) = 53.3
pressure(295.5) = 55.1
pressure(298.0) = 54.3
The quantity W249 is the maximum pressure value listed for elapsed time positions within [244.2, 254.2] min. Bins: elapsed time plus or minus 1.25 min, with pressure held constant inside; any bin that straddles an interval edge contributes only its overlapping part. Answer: 61.3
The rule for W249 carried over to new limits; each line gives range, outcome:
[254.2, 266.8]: 56.6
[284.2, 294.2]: 57.3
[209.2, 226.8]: 54.8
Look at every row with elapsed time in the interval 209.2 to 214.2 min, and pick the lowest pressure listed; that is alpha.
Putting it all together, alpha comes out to 53.9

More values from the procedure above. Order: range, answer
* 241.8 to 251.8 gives 58.3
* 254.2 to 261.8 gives 52.5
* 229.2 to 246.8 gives 47.8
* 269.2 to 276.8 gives 51.3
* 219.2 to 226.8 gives 47.7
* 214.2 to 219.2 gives 51.9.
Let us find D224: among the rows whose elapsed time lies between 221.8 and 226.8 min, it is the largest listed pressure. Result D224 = 49.4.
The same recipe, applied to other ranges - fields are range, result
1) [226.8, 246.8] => 60.4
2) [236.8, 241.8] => 54.9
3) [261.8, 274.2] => 55.9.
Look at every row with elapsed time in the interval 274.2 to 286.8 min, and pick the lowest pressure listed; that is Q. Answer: 51.3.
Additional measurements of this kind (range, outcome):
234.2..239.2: 53.5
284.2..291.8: 53.6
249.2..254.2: 51.6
